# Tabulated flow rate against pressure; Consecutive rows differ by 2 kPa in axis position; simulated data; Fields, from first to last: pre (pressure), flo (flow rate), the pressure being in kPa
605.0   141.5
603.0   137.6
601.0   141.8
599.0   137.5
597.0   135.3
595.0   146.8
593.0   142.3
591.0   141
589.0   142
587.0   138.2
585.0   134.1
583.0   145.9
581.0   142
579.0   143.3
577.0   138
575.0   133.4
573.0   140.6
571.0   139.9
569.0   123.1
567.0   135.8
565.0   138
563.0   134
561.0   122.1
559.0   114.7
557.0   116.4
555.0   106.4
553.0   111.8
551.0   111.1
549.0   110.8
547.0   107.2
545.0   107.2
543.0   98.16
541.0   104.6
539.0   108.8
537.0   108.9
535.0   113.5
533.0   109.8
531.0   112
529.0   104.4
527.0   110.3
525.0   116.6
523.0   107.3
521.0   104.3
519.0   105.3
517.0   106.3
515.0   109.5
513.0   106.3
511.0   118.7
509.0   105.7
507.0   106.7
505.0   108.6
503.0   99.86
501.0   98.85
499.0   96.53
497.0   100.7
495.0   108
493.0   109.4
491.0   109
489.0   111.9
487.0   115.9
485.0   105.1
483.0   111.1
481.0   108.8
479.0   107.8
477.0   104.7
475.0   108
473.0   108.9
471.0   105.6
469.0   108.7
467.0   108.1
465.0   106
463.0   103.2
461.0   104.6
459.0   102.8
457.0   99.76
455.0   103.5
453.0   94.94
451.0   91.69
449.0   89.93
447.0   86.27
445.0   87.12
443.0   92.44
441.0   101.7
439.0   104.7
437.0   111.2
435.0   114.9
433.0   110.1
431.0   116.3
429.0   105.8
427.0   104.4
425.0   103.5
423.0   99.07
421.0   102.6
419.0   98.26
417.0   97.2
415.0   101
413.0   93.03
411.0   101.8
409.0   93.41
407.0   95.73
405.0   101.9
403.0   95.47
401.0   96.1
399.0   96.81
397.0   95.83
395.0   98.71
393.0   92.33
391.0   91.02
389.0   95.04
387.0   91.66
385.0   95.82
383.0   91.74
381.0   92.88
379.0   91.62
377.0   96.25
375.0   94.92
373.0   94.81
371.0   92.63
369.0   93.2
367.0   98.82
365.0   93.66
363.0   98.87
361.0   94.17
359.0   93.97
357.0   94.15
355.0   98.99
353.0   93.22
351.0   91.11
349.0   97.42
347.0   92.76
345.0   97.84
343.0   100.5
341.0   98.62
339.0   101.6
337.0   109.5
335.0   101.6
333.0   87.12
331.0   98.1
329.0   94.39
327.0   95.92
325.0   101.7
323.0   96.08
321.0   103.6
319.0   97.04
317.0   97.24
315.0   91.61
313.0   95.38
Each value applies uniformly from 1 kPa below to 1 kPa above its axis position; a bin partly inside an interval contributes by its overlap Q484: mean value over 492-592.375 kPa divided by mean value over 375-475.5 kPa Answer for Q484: 1.18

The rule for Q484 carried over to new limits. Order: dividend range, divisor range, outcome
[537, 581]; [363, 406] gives 1.28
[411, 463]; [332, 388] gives 1.05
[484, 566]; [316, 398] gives 1.14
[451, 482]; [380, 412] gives 1.10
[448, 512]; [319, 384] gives 1.09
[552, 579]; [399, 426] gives 1.30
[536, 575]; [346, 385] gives 1.25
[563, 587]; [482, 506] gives 1.29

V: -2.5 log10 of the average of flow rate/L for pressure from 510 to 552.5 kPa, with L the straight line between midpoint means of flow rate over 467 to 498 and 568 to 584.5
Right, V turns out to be 0.14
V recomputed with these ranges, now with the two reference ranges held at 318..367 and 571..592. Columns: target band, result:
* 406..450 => 0.12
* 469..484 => 0.13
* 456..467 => 0.14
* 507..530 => 0.18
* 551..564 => 0.16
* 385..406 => 0.12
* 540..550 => 0.25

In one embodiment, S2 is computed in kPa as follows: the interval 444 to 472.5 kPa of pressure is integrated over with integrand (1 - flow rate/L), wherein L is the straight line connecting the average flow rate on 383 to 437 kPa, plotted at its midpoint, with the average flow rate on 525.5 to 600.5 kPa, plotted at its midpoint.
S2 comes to 2.1 kPa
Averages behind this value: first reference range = 99.6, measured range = 99.6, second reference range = 125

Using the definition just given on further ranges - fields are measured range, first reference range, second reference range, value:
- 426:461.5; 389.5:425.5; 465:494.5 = 0.6 kPa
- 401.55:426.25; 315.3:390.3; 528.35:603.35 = 1.4 kPa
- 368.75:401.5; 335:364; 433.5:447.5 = 1.5 kPa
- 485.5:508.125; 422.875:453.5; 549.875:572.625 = 1.2 kPa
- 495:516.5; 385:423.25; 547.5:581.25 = 1.9 kPa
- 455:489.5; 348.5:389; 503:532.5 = -0.9 kPa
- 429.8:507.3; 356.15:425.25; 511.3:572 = 0.6 kPa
